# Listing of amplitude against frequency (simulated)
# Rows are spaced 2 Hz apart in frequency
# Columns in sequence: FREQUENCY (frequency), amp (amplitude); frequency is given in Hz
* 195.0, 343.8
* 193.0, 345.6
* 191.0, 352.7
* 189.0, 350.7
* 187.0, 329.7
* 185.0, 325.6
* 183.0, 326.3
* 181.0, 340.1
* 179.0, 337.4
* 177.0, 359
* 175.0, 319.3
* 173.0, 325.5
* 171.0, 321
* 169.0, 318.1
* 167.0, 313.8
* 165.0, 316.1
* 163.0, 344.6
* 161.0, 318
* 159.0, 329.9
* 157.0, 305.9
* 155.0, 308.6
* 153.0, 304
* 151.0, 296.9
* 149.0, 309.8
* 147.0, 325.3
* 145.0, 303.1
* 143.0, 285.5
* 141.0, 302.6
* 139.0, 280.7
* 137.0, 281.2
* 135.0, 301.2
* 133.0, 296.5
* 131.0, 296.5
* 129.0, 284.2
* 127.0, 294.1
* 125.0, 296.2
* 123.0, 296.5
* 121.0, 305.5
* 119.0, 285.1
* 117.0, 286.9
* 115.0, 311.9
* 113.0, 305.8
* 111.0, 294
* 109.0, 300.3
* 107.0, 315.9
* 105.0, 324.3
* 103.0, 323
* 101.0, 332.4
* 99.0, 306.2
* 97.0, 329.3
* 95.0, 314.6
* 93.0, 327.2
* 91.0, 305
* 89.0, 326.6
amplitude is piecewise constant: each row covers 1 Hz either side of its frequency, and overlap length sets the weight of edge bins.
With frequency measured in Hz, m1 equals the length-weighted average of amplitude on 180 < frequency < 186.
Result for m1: 331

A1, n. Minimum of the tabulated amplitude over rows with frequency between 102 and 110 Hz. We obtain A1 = 300.3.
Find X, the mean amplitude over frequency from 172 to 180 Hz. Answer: 335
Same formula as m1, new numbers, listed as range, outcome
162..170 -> 323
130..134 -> 296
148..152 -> 303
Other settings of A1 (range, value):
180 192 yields 325.6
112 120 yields 285.1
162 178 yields 313.8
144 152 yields 296.9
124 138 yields 281.2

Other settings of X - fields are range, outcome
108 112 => 297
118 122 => 295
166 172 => 318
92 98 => 324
